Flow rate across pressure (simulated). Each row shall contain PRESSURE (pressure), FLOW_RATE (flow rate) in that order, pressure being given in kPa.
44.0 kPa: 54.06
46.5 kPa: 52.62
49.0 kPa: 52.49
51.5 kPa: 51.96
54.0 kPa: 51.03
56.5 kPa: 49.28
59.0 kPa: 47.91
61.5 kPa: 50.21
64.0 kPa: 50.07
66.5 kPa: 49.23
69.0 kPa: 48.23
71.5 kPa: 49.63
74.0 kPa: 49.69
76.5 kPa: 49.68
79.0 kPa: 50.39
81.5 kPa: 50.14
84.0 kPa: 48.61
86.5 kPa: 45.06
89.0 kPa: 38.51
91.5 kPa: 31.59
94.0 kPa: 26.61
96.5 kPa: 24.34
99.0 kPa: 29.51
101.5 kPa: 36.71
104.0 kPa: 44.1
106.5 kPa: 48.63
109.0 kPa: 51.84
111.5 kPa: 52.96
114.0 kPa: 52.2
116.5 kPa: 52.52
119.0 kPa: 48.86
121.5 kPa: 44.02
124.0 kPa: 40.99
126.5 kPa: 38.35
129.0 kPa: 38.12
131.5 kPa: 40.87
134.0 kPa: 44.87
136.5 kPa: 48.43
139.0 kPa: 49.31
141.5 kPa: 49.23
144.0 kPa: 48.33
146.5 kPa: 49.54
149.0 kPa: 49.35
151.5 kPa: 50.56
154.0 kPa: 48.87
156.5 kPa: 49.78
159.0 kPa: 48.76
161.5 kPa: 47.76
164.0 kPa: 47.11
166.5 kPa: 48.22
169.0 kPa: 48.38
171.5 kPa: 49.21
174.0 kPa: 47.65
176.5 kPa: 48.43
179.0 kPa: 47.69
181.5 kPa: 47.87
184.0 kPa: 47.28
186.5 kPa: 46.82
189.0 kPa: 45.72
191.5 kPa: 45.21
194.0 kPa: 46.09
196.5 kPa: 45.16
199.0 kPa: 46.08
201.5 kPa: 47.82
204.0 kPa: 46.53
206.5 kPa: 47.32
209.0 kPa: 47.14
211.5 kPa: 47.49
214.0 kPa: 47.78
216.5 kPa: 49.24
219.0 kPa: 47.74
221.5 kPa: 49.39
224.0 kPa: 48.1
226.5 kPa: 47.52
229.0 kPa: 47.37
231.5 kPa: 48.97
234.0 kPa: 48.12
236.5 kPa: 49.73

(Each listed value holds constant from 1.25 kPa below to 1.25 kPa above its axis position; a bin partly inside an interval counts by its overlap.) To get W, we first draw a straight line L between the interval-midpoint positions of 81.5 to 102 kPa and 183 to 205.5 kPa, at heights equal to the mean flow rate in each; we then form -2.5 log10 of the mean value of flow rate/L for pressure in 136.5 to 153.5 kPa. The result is -0.19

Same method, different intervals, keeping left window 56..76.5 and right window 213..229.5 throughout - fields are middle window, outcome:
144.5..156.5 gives -0.02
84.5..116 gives 0.20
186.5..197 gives 0.06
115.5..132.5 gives 0.13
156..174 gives 0.01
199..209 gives 0.03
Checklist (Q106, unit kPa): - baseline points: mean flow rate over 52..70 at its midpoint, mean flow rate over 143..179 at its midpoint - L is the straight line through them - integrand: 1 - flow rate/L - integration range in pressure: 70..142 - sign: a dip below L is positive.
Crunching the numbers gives 7.6 kPa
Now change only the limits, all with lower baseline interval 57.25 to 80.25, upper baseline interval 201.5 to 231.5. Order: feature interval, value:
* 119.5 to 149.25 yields 2.2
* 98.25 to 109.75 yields 1.6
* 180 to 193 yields 0.4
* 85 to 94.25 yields 2.3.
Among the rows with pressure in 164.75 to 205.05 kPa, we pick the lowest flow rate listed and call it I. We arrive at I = 45.16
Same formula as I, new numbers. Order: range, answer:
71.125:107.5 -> 24.34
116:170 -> 38.12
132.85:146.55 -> 44.87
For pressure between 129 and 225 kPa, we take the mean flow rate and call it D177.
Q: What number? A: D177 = 47.5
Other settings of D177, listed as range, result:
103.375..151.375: 47.1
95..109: 37.8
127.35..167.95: 47.4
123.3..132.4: 39.4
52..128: 45.1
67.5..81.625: 49.6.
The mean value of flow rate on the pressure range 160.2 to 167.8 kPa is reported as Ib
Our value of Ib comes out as 47.7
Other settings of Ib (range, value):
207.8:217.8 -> 47.9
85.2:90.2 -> 41.9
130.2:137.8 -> 44.7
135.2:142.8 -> 49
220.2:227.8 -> 48.3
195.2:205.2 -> 46.4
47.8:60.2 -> 50.5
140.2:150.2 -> 49.1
